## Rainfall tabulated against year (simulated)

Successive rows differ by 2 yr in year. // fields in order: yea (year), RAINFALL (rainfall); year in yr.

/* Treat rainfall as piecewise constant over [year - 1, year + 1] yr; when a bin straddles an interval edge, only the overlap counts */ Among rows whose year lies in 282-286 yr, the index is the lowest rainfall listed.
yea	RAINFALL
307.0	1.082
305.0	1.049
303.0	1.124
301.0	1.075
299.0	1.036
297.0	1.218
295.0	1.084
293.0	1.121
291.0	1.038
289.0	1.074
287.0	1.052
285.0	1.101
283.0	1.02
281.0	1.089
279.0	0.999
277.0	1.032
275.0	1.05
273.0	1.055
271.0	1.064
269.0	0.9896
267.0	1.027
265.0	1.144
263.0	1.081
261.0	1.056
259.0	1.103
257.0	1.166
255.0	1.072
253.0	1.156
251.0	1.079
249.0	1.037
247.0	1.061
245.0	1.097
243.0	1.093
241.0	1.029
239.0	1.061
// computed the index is 1.02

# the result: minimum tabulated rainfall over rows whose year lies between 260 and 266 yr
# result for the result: 1.056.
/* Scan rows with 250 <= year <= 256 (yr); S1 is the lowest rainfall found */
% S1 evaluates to 1.072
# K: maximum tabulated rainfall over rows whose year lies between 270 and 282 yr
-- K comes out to 1.089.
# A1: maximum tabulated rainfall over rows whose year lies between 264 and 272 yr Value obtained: 1.144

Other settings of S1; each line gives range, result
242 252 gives 1.037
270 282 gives 0.999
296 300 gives 1.036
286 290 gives 1.052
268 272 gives 0.9896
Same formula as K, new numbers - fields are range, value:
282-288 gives 1.101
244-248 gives 1.097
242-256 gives 1.156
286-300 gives 1.218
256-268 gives 1.166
